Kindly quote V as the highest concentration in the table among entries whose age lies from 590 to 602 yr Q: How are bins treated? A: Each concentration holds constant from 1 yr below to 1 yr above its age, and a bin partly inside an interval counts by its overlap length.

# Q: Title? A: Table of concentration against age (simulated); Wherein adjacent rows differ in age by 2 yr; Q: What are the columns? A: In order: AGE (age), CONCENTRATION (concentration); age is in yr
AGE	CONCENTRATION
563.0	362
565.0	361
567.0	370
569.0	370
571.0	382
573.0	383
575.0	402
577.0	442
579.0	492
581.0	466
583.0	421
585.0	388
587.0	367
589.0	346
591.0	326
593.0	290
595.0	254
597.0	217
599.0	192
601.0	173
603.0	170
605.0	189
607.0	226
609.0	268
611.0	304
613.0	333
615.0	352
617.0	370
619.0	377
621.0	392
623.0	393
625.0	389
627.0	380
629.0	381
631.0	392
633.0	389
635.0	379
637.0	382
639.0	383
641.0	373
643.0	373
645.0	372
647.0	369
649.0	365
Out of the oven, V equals 326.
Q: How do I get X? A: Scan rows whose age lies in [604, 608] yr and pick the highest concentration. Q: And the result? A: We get 226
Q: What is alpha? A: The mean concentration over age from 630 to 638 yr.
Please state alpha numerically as 386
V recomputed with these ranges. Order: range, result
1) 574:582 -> 492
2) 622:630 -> 393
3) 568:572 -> 382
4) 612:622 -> 392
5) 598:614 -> 333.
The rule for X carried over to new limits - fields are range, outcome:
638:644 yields 383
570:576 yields 402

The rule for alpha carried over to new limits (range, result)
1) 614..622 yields 373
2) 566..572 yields 374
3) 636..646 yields 377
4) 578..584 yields 460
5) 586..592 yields 346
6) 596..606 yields 188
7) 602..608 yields 195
